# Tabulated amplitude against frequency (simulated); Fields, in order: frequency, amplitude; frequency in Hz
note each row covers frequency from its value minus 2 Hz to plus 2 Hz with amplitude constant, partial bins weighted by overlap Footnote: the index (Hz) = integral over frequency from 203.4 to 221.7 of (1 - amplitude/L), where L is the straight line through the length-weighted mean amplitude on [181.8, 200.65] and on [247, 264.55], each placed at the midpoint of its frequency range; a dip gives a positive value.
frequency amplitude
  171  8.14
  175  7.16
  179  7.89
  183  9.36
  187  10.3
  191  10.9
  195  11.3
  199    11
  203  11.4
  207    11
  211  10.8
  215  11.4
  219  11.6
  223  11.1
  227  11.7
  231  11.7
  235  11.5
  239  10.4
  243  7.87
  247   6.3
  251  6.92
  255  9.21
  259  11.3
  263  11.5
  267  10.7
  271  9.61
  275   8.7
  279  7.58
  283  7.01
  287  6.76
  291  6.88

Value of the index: -1.9 Hz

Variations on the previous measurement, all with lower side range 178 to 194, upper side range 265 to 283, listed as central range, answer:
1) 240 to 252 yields 2.46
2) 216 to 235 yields -4.24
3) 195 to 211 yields -2.43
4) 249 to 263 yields -0.60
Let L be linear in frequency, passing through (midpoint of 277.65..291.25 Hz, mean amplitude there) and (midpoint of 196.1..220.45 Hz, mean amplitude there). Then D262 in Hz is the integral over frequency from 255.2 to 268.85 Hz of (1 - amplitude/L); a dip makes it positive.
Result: -4.4 Hz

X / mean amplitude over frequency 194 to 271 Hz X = 10.4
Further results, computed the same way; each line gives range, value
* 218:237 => 11.5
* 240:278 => 9.12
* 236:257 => 8.3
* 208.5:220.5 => 11.2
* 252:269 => 10.5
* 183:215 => 10.9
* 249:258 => 8.42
